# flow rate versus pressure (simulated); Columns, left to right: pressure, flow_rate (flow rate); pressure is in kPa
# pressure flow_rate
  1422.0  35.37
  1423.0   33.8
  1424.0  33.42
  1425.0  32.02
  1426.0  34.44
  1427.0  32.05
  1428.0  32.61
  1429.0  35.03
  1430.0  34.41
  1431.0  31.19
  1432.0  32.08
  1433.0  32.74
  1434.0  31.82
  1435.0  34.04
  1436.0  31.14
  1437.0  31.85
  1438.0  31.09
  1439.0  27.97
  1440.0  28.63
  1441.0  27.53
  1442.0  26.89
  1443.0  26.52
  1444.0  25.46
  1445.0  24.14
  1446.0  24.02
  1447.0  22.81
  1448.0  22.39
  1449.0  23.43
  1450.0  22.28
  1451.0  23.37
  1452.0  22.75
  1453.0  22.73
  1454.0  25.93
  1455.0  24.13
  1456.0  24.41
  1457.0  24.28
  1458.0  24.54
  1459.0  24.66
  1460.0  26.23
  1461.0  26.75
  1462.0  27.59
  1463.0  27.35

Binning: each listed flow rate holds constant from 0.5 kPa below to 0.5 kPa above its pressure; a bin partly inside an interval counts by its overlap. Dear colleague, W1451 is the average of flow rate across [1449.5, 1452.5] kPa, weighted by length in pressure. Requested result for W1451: 22.8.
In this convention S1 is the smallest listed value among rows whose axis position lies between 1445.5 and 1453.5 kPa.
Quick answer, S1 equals 22.28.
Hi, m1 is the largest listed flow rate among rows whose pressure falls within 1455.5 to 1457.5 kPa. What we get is 24.41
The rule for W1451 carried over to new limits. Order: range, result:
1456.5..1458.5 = 24.4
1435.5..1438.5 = 31.4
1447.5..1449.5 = 22.9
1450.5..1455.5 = 23.8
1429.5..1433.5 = 32.6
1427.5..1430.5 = 34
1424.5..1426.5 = 33.2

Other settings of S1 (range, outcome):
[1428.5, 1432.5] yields 31.19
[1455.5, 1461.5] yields 24.28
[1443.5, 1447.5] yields 22.81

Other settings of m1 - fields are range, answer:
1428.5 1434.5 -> 35.03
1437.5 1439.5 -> 31.09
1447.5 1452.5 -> 23.43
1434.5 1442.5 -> 34.04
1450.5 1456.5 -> 25.93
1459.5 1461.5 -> 26.75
